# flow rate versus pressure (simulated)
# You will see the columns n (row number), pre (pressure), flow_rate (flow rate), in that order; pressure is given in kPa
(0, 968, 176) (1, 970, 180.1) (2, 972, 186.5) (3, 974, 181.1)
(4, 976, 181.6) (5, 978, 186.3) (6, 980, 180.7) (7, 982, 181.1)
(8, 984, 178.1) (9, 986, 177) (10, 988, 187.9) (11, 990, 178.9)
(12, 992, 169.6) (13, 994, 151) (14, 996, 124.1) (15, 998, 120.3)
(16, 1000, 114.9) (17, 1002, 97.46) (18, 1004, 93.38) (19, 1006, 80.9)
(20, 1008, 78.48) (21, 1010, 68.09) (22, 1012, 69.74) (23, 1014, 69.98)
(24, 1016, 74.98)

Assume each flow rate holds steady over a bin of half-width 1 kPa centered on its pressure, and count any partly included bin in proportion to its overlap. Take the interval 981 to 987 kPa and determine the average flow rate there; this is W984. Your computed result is 179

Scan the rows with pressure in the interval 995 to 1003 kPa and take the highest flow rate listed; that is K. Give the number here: 124.1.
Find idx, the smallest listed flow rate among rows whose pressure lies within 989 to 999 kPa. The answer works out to 120.3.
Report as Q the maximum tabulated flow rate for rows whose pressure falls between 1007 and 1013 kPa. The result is 78.48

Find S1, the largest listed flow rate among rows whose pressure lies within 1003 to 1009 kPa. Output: 93.38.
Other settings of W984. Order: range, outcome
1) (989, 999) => 149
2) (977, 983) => 183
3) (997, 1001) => 118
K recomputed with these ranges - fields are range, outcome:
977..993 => 187.9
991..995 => 169.6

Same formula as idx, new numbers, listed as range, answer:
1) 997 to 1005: 93.38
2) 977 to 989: 177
